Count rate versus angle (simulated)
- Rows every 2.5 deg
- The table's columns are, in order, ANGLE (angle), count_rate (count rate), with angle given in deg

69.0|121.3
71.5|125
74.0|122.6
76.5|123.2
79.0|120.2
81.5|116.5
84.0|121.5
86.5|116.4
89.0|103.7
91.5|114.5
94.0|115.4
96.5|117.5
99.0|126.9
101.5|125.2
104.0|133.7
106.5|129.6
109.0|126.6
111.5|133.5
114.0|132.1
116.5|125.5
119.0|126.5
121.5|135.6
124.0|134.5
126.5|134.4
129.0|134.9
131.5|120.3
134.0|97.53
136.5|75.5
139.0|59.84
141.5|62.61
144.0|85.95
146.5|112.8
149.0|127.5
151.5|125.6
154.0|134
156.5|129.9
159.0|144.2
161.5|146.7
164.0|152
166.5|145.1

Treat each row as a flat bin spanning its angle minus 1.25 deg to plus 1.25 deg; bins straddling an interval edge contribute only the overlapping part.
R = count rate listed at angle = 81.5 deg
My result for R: 116.5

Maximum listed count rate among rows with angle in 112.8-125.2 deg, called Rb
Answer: 135.6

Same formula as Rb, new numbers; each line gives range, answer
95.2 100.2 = 126.9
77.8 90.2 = 121.5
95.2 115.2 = 133.7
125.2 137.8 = 134.9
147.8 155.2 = 134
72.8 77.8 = 123.2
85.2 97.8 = 117.5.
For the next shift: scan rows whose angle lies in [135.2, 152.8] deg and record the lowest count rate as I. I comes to 59.84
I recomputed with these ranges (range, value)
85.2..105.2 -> 103.7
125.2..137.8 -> 75.5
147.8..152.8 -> 125.6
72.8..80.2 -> 120.2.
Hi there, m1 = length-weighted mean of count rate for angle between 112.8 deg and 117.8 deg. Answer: 129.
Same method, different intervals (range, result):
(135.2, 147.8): 79.6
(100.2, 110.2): 129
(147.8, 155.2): 129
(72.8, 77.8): 123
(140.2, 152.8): 103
